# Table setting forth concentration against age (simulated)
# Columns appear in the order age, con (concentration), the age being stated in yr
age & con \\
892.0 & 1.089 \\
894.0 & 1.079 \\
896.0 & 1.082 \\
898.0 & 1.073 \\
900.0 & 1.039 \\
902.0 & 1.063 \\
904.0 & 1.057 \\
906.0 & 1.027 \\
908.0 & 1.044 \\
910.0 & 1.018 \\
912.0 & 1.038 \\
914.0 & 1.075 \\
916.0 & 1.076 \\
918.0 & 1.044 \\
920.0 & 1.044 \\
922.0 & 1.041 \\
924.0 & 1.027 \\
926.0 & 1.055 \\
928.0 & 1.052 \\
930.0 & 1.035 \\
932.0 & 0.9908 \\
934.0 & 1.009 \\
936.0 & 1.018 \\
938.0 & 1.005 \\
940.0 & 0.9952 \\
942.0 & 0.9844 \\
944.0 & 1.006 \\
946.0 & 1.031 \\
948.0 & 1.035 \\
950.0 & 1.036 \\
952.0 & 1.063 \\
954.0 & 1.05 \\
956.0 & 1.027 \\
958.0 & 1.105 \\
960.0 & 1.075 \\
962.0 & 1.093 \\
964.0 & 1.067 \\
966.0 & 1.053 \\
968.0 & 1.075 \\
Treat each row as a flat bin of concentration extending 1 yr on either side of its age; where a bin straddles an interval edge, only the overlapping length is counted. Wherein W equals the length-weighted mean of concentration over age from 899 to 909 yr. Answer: 1.05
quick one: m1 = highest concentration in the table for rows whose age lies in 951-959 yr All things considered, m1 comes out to 1.105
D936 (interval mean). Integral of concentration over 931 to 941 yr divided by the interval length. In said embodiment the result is 1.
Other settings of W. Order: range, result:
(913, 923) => 1.06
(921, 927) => 1.04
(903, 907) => 1.04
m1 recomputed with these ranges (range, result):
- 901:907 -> 1.063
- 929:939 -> 1.035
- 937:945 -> 1.006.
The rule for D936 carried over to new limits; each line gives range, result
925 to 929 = 1.05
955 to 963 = 1.07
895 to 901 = 1.06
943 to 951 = 1.03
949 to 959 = 1.06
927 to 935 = 1.02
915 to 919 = 1.06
